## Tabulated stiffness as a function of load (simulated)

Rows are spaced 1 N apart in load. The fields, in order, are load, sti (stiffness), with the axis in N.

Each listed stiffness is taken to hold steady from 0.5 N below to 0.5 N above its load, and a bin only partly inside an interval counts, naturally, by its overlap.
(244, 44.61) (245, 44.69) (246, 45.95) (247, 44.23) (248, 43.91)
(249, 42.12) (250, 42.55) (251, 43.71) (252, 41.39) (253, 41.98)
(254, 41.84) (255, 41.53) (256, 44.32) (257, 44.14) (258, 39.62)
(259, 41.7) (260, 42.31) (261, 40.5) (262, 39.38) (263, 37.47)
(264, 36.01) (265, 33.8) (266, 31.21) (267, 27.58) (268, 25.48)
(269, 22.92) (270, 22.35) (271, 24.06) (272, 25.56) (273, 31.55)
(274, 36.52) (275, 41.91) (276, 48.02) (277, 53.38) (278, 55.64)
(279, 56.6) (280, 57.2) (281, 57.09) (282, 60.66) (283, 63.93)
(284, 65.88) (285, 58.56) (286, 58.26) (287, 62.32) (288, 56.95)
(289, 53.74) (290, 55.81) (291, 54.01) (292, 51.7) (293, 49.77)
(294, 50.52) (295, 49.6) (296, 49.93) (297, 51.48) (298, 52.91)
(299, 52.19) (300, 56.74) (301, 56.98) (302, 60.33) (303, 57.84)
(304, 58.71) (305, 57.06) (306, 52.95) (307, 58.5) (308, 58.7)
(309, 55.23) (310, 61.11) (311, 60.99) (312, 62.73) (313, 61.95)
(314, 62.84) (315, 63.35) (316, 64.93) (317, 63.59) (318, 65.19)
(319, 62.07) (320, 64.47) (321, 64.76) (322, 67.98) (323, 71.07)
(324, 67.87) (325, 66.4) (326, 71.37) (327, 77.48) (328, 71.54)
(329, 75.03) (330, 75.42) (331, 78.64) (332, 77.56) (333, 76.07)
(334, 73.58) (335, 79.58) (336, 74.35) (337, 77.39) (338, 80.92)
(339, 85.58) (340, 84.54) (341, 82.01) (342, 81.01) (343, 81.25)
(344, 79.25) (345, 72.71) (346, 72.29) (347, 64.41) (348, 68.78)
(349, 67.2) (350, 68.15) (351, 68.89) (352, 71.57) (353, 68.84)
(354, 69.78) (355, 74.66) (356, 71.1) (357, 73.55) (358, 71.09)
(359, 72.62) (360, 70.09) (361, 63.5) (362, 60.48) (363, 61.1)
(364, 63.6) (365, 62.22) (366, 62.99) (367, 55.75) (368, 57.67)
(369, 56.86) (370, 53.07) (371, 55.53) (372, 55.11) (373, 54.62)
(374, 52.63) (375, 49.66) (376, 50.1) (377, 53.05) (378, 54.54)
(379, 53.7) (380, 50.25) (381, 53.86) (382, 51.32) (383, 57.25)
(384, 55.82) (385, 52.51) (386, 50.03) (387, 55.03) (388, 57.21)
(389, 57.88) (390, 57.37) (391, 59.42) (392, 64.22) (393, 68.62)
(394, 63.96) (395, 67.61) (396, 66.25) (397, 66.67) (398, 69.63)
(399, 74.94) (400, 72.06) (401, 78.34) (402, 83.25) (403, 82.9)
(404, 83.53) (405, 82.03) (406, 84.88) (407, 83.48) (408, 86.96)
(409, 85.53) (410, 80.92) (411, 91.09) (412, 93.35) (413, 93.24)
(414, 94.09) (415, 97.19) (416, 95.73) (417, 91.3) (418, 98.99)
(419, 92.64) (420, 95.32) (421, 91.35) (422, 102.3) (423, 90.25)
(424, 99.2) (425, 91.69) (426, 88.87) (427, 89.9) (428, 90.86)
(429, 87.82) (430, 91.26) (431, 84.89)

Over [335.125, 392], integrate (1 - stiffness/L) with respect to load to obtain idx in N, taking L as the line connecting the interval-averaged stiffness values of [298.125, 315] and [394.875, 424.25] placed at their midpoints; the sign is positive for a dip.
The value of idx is 6.8 N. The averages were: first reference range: 58.5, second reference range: 86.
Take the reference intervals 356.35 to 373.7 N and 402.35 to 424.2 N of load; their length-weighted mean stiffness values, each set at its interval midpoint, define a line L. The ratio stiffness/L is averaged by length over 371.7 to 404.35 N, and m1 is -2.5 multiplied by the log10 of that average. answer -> 0.23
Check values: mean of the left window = 61.7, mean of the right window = 90.6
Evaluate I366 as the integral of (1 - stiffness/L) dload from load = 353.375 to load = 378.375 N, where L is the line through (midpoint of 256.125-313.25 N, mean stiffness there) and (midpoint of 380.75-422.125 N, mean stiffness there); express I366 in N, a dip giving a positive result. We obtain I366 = 2.3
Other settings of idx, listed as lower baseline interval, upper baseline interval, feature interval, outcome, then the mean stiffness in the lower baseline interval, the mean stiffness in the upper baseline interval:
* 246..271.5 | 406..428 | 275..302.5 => -4.4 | 37.6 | 91.9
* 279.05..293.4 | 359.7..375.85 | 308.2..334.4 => -4.5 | 57.6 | 58.1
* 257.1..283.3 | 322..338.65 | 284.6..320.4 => 0.5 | 40.4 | 74.5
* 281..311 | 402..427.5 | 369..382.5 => 4.5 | 56.4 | 90.5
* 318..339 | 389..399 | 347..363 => 0.2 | 72.8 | 65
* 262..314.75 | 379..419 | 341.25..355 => -2.1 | 50.1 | 73.3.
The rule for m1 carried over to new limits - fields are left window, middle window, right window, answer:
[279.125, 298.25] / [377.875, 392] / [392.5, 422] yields 0.38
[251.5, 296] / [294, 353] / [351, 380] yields -0.23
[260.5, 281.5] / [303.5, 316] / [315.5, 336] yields 0.03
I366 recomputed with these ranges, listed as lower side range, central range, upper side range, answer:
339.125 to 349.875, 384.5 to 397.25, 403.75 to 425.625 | 3.8 N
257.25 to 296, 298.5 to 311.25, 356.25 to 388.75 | -2.2 N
